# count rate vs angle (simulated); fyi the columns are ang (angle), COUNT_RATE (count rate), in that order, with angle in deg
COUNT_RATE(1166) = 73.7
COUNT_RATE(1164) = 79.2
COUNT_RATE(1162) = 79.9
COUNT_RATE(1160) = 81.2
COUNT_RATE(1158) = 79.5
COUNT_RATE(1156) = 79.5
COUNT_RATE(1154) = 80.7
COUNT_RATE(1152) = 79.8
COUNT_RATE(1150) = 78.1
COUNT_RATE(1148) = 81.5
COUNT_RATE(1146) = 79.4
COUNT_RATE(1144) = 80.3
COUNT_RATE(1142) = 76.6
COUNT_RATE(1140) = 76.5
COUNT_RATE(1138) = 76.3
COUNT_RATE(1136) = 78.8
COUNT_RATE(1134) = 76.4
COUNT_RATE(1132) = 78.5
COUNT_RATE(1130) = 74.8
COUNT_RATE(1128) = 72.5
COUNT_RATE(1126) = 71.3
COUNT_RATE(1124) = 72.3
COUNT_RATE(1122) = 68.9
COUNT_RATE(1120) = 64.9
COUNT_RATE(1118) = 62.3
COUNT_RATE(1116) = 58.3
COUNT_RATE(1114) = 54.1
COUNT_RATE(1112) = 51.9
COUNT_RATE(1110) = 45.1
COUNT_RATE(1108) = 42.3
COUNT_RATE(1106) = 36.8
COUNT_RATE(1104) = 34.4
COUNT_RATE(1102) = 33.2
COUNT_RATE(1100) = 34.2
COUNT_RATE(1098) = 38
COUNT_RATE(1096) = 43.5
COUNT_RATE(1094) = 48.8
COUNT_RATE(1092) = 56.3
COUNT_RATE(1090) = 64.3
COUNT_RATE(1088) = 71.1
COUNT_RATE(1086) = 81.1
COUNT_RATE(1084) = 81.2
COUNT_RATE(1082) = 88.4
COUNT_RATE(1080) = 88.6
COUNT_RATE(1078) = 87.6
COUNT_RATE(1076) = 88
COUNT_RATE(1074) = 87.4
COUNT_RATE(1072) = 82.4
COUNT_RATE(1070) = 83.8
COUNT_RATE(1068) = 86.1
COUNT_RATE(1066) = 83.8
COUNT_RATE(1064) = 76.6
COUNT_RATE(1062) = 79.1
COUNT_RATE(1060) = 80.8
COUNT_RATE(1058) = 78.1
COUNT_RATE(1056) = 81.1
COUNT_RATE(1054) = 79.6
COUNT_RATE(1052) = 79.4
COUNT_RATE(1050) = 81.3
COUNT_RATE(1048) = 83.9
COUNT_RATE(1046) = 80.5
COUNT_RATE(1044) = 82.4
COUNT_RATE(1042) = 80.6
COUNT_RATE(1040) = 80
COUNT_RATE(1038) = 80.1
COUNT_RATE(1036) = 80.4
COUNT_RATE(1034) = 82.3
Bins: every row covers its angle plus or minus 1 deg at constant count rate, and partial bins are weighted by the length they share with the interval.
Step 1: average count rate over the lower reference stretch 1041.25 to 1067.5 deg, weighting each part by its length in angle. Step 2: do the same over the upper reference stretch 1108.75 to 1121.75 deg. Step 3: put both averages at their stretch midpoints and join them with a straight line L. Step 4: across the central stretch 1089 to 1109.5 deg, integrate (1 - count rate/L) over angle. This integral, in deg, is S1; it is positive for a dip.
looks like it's 6.5 deg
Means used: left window 80.7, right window 56.6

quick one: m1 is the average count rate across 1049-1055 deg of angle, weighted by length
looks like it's 80.1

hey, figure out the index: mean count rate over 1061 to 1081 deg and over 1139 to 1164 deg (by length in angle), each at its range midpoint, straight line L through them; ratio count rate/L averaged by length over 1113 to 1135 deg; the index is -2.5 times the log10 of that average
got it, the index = 0.182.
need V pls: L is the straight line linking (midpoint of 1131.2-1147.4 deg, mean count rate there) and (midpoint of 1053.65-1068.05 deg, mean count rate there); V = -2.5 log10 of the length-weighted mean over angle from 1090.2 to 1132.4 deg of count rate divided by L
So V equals 0.404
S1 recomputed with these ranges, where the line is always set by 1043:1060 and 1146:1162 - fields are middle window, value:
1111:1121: 2.7 deg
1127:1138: 0.5 deg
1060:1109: 8.4 deg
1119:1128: 1.2 deg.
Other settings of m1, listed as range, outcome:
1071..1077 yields 85.9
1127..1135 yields 75.6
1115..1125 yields 65.3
